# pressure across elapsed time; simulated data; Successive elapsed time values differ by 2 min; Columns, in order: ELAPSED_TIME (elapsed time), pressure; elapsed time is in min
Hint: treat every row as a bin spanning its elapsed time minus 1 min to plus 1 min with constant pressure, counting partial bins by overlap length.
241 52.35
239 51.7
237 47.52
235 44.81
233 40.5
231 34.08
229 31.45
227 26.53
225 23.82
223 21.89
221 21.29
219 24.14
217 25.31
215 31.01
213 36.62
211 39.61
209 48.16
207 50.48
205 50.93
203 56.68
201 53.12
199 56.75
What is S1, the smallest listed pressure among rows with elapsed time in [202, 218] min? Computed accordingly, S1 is 25.31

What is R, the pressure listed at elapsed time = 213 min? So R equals 36.62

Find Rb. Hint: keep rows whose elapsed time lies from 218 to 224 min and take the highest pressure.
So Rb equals 24.14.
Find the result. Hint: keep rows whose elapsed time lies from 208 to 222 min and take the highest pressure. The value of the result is 48.16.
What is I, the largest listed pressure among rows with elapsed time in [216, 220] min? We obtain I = 25.31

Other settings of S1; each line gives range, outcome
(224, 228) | 23.82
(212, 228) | 21.29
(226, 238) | 26.53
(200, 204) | 53.12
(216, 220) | 24.14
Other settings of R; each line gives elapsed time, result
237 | 47.52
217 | 25.31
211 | 39.61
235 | 44.81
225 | 23.82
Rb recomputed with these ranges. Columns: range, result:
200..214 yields 56.68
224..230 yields 31.45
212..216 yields 36.62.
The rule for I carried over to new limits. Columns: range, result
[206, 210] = 50.48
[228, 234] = 40.5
